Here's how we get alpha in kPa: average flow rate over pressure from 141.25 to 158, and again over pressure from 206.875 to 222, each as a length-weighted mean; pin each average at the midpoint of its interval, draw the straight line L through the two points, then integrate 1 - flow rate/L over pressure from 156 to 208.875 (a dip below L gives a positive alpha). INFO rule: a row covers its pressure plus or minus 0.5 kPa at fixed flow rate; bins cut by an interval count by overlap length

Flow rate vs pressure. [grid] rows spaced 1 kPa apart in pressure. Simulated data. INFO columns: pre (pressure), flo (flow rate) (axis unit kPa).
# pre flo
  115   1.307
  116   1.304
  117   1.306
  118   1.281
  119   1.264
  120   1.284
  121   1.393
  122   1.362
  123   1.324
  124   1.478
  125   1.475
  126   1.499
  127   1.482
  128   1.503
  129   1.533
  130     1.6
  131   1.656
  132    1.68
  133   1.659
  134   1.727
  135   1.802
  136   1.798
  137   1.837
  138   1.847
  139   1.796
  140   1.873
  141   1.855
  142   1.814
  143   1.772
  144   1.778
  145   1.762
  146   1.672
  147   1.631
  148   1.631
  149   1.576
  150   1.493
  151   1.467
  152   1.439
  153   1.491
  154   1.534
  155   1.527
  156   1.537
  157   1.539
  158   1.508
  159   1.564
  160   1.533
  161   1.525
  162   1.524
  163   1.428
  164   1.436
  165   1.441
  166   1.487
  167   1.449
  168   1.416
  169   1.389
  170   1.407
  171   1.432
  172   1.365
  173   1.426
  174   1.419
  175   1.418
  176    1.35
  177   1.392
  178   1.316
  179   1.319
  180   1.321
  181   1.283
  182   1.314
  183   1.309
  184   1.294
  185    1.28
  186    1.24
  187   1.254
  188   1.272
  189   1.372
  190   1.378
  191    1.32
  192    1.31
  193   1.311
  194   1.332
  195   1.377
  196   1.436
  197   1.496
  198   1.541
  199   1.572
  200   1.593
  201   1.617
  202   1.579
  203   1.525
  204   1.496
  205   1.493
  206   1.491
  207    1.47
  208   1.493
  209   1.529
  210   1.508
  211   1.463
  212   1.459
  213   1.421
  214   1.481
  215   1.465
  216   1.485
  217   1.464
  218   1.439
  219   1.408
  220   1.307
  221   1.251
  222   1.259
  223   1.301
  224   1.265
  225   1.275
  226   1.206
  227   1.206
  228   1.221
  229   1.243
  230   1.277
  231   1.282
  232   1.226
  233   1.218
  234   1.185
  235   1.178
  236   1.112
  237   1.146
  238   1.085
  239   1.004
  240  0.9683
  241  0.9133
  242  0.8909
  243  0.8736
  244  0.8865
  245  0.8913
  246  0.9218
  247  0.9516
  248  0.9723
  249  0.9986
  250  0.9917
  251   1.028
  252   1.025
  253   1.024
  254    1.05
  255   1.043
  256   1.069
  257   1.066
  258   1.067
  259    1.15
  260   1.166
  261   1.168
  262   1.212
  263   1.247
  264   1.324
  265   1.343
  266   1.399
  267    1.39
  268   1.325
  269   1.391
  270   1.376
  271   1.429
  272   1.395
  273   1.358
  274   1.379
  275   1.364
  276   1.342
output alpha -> 3.35 kPa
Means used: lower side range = 1.6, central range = 1.42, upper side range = 1.44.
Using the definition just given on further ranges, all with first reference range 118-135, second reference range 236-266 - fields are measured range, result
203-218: -3.49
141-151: -1.75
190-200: -1.30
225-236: -0.89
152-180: -1.85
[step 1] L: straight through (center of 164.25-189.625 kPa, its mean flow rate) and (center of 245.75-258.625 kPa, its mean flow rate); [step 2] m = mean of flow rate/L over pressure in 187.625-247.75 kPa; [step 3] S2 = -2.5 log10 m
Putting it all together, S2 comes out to -0.106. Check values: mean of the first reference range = 1.36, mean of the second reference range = 1.02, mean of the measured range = 1.3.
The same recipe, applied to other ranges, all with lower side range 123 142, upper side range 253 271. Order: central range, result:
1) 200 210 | -0.08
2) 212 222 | -0.02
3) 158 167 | 0.05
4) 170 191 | 0.13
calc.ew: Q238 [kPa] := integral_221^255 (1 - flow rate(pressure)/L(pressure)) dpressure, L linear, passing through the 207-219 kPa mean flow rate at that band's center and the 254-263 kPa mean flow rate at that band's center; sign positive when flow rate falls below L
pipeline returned 5.0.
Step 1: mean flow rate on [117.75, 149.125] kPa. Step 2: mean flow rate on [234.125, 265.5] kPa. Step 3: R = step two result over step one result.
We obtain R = 0.7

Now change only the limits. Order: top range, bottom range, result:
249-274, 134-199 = 0.81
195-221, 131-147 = 0.84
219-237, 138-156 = 0.75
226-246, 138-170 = 0.69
